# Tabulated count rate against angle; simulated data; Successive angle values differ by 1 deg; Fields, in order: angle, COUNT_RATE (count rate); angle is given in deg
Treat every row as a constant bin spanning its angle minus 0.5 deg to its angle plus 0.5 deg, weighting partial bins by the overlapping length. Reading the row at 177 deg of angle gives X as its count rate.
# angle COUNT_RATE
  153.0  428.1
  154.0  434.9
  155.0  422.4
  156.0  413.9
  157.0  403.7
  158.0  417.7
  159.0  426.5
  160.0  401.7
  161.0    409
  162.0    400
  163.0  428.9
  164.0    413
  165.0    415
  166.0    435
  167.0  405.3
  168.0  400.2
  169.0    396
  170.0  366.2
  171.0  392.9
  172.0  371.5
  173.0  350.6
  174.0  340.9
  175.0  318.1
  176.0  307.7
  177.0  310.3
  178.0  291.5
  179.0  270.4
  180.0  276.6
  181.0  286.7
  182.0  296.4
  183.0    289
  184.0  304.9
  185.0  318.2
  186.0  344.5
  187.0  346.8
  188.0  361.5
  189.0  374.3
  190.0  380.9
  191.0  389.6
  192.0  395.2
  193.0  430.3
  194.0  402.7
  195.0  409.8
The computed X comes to 310.3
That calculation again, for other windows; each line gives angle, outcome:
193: 430.3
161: 409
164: 413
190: 380.9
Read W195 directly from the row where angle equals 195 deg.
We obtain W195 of 409.8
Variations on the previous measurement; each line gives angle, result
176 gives 307.7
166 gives 435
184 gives 304.9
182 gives 296.4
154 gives 434.9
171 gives 392.9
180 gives 276.6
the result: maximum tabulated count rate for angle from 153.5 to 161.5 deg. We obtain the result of 434.9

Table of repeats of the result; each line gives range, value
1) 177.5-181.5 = 291.5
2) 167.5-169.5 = 400.2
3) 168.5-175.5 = 396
